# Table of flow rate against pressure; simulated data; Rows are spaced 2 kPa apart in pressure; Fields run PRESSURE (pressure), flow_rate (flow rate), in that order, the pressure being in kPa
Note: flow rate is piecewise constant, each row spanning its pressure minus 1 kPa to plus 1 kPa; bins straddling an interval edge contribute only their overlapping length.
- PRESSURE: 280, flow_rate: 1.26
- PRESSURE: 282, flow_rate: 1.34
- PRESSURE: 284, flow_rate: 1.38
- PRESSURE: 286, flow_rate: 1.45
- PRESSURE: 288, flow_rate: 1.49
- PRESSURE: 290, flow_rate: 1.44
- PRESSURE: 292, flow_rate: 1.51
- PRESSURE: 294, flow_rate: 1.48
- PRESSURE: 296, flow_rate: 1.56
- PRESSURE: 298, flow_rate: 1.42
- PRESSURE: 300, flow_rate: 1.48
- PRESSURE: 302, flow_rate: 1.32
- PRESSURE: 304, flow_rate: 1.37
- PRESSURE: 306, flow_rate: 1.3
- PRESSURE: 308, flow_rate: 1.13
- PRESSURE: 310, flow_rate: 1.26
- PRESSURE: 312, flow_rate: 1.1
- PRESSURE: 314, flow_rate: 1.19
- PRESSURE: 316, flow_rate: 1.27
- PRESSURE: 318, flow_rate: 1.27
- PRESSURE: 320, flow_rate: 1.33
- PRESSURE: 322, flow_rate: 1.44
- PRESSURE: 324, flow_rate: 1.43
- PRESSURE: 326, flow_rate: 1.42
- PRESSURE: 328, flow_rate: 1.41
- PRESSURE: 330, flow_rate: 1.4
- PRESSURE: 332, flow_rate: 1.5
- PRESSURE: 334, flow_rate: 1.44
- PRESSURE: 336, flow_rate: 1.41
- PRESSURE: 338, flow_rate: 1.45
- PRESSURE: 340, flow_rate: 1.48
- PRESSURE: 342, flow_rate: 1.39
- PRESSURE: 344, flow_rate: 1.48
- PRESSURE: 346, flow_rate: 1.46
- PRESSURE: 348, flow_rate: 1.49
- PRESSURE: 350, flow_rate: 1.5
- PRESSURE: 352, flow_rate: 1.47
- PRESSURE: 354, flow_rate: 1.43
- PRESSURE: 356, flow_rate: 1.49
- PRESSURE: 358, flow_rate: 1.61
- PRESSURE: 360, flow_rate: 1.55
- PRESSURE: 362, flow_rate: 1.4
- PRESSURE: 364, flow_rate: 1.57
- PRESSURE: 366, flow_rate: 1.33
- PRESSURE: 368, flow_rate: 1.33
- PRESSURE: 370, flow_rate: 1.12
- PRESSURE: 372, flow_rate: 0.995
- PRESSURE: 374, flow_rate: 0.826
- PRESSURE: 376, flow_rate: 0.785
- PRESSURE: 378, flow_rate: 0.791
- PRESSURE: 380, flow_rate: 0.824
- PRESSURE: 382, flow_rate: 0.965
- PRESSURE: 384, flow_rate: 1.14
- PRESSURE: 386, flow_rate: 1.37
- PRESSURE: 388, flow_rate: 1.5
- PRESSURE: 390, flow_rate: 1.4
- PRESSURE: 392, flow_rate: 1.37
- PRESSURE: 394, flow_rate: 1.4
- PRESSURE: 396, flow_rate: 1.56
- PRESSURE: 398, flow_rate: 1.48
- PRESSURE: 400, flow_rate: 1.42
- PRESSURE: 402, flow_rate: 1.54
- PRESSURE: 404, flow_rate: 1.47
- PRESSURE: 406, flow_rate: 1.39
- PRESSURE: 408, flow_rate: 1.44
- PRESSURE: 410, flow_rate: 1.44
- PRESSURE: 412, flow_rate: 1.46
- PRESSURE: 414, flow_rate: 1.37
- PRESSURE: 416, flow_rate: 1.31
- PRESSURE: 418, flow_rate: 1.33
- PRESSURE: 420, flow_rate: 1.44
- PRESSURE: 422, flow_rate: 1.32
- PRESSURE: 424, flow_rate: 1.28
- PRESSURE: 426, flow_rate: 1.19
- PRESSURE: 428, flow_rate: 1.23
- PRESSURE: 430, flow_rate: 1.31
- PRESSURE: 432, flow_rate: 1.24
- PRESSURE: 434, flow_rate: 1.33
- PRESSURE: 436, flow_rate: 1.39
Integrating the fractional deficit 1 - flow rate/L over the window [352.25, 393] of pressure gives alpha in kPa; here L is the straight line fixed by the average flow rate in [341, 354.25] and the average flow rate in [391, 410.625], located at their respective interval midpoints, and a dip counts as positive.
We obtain 6.0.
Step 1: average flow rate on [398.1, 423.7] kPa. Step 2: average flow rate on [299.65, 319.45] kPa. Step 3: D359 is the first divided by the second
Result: 1.12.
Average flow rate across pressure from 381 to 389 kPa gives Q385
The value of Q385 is 1.24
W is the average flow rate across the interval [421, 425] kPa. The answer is 1.3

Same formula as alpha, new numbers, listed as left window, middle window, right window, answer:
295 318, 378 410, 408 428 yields 0.1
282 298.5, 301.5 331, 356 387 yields 1.3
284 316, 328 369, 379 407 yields -3.1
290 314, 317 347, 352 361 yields 0.5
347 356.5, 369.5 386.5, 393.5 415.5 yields 5.8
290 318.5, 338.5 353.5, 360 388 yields -3.0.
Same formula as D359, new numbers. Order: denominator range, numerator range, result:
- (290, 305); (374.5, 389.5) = 0.73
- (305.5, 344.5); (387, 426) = 1.04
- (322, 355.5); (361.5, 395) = 0.82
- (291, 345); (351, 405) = 0.94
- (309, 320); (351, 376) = 1.08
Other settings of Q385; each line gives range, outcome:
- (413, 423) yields 1.35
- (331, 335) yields 1.47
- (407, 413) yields 1.45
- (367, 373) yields 1.15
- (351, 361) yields 1.51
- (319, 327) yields 1.4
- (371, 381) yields 0.844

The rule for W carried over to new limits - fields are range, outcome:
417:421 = 1.39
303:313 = 1.23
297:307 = 1.38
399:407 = 1.46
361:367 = 1.43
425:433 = 1.24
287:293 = 1.48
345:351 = 1.48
